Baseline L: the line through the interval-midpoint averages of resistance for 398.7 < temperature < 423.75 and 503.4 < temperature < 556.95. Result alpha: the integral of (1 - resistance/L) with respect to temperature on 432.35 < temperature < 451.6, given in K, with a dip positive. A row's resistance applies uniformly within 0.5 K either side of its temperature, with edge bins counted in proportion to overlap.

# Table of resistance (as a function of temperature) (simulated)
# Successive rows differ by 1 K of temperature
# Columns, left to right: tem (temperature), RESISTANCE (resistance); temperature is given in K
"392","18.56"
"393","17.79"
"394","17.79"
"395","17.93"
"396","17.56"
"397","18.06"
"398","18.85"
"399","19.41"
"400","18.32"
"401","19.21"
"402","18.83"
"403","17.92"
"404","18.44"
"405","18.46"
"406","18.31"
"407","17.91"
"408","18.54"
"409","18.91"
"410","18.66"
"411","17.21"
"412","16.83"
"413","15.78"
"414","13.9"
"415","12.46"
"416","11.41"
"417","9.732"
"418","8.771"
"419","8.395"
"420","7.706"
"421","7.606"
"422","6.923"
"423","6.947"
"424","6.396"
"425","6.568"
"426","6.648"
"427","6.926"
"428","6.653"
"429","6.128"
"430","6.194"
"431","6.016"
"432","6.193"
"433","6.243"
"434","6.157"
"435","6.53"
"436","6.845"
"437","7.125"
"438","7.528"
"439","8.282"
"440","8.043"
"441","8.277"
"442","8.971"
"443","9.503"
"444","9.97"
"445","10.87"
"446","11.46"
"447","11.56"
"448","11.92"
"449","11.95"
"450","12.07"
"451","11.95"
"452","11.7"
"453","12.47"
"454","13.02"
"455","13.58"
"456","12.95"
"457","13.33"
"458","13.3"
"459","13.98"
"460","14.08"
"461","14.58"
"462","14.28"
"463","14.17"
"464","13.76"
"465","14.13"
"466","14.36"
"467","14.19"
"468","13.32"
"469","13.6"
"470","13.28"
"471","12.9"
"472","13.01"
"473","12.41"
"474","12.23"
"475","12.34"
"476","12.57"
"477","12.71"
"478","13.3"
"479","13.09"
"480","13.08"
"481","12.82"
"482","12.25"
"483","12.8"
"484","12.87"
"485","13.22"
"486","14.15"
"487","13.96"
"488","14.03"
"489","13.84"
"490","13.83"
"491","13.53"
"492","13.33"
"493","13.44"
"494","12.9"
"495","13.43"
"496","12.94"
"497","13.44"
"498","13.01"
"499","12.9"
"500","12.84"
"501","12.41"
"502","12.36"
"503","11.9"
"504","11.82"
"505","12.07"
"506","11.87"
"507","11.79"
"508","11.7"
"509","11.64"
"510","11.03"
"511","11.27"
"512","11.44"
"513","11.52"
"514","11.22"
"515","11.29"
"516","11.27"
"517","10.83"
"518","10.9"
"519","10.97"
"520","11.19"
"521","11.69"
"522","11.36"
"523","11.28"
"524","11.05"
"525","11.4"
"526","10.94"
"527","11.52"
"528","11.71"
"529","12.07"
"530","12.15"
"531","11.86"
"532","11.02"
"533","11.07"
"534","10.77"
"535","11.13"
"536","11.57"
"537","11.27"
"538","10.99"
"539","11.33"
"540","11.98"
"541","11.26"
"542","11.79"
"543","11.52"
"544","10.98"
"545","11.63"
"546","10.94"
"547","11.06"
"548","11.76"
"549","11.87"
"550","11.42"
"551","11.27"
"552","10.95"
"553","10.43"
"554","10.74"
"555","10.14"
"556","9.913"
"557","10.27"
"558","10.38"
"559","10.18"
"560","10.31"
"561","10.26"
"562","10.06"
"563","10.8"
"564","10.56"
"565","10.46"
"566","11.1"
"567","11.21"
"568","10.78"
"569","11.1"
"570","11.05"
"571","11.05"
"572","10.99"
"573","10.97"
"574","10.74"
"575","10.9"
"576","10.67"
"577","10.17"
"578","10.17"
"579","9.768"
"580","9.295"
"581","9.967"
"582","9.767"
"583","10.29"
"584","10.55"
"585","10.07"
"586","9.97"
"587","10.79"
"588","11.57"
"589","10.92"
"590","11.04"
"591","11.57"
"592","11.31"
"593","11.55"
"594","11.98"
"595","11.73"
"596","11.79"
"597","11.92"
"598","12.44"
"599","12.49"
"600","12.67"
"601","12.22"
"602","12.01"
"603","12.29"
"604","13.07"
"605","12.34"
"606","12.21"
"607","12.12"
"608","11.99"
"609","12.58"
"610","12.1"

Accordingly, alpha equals 6.3 K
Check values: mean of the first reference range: 14.5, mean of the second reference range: 11.3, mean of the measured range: 9.21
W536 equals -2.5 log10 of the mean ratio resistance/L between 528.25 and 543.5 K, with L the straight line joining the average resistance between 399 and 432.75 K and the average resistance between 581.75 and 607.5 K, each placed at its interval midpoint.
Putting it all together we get 0.03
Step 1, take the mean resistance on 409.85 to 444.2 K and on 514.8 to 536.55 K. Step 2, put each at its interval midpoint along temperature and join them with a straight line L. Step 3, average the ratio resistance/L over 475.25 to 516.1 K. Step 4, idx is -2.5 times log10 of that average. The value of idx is -0.19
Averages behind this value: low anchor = 8.85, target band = 12.6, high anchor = 11.3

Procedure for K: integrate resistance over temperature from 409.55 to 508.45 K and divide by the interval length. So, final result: 11.5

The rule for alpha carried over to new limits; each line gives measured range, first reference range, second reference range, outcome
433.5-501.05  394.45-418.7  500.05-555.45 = 8.0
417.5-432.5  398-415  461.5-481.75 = 8.7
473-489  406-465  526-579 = -3.1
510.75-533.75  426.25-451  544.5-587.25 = -3.4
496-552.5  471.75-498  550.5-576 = 1.5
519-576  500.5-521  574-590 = -0.8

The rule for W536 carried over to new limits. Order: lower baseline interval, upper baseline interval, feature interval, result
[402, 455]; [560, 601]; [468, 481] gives -0.18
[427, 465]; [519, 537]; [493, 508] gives -0.14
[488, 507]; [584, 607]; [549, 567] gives 0.15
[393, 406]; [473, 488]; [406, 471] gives 0.37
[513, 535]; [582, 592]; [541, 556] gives -0.01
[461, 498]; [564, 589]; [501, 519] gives 0.08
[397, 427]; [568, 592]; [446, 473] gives -0.02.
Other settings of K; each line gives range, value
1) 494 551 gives 11.6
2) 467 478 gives 12.9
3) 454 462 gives 13.7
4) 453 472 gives 13.7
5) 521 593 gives 10.9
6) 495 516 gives 12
